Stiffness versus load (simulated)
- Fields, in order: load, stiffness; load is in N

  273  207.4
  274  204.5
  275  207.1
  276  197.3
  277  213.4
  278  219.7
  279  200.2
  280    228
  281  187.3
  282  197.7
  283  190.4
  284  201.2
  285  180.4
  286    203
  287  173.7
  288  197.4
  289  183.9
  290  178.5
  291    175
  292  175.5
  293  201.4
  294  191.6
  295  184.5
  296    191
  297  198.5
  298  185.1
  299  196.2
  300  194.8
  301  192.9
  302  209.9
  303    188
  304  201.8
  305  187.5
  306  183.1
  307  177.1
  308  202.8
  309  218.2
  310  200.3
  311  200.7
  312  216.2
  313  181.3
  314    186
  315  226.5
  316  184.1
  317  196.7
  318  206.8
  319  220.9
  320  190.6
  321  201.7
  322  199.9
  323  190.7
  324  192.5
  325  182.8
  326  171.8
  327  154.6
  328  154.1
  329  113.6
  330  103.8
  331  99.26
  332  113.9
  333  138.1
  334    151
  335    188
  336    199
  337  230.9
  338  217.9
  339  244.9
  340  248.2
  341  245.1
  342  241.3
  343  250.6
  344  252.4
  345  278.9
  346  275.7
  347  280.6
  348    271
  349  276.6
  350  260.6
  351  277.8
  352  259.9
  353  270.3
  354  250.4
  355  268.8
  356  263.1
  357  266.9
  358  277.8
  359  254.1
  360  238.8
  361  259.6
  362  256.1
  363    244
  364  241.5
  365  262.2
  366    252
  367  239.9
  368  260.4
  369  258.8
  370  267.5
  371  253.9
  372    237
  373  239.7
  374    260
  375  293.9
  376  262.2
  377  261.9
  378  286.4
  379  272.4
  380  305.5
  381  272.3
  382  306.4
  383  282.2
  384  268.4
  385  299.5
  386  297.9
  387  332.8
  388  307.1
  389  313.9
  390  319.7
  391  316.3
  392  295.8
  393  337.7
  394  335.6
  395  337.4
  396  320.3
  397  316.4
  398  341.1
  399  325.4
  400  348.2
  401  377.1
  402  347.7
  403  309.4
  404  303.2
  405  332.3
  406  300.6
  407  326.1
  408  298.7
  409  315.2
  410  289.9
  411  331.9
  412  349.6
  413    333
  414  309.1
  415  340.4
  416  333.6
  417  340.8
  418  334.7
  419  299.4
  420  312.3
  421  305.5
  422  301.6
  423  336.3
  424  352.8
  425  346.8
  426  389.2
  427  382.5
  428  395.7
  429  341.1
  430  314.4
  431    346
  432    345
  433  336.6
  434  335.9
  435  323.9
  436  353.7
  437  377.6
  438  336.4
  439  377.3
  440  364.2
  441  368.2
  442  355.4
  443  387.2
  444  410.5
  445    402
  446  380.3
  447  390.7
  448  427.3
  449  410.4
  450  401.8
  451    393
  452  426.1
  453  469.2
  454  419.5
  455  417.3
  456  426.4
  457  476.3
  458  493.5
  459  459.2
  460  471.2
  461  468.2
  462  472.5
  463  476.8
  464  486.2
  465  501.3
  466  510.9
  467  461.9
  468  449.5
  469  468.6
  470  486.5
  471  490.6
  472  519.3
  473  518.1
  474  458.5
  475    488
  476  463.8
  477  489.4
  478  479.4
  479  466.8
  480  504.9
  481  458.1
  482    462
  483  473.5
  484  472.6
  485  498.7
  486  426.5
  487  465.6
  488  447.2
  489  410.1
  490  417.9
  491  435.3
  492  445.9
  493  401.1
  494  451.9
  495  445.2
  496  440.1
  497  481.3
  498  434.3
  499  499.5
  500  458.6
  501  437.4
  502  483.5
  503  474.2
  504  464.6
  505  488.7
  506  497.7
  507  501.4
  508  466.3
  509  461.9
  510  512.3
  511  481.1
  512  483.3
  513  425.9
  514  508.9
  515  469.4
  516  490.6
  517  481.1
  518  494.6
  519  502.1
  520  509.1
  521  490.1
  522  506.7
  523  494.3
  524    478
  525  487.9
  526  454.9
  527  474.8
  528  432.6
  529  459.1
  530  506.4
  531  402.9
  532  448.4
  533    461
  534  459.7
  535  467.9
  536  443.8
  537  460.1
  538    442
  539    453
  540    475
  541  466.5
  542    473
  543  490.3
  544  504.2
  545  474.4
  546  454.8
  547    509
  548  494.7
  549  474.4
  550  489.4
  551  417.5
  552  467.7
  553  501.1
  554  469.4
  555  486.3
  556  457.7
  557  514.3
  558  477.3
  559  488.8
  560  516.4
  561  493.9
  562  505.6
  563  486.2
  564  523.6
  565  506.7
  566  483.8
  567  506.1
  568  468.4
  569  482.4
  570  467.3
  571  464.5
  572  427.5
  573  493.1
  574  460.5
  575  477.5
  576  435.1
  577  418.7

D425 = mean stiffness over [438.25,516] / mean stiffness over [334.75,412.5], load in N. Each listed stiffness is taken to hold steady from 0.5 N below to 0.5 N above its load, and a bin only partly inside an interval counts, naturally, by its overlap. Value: 1.61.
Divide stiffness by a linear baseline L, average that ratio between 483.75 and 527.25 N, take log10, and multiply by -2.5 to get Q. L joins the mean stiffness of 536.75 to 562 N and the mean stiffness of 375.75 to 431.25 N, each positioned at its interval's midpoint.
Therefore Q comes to -0.09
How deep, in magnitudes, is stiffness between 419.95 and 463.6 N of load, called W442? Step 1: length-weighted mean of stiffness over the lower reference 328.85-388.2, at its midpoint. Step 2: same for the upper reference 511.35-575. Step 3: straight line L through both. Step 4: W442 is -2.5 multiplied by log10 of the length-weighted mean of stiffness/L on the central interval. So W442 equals -0.11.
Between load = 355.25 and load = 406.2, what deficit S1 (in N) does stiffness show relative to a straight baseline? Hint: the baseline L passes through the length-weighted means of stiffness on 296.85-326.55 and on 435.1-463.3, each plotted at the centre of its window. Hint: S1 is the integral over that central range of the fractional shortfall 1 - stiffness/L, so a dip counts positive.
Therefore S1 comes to 2.7 N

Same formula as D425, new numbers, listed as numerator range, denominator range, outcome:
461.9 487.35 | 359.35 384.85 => 1.82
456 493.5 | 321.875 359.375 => 2.14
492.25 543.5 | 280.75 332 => 2.53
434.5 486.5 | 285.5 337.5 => 2.40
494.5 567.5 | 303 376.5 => 2.15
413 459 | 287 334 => 2.03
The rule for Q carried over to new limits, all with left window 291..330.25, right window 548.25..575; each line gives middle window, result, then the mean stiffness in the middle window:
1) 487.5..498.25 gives -0.09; 437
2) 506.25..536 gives -0.10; 476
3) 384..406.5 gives -0.12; 322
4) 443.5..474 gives -0.24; 453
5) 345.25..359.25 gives -0.13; 269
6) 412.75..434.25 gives -0.06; 338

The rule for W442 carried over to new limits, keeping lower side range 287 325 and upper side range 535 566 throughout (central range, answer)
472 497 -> -0.15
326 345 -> 0.22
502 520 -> -0.12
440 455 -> -0.12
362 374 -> 0.07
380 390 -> -0.05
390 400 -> -0.10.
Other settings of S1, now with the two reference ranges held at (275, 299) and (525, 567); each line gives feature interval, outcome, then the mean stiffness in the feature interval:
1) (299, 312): 1.0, 197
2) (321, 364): 5.8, 222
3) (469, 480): -2.4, 486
